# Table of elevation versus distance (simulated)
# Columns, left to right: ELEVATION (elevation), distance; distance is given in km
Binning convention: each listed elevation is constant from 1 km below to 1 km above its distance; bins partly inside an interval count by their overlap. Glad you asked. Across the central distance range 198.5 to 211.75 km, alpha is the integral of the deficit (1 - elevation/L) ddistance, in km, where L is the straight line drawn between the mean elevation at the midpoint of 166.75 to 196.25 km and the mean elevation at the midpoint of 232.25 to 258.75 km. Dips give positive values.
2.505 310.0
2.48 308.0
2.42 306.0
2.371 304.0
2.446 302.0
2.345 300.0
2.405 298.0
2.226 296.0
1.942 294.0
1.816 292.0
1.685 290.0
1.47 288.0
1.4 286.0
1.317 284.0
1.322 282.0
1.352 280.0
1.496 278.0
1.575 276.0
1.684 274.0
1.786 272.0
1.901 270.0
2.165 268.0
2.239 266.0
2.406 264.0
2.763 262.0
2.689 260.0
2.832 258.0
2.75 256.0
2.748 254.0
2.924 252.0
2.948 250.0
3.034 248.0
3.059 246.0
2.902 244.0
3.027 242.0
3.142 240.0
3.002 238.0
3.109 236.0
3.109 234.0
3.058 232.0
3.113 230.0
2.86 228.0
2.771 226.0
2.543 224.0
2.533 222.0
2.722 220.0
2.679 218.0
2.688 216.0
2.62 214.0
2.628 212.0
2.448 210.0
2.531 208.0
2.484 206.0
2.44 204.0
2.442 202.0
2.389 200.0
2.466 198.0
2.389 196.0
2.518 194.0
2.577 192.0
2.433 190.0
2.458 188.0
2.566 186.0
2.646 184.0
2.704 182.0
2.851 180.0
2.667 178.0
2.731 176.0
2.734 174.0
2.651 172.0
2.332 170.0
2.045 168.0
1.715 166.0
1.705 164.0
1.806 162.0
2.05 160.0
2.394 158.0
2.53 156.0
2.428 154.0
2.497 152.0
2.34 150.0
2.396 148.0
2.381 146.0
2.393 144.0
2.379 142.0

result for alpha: 1.2 km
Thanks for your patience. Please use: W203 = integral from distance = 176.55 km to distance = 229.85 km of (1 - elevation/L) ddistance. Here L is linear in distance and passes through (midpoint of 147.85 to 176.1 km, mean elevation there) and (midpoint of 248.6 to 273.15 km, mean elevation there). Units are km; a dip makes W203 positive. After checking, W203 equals -4.8 km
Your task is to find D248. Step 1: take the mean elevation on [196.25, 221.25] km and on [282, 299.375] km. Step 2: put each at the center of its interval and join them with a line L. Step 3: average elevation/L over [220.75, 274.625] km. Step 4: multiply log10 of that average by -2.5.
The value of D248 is -0.239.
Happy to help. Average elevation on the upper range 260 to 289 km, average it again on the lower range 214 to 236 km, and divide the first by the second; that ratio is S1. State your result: 0.6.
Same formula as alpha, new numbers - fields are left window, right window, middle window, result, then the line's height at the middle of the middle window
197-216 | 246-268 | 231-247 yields -2.5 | 2.64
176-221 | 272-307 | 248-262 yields -4.7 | 2.11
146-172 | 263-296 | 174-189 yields -3.8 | 2.12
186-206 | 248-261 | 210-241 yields -2.0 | 2.65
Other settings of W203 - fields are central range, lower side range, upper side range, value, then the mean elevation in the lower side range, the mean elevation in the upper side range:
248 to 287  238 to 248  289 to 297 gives 5.96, 3.03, 1.92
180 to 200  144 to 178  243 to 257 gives -0.28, 2.31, 2.91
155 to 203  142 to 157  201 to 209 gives 0.81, 2.42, 2.47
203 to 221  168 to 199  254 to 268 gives -0.06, 2.56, 2.59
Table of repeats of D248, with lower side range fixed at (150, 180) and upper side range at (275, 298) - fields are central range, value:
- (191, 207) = -0.16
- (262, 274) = -0.21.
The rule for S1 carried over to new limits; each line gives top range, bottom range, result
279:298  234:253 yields 0.55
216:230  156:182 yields 1.17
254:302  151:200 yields 0.83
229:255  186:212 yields 1.22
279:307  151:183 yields 0.80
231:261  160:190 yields 1.24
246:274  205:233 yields 0.94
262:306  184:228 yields 0.75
